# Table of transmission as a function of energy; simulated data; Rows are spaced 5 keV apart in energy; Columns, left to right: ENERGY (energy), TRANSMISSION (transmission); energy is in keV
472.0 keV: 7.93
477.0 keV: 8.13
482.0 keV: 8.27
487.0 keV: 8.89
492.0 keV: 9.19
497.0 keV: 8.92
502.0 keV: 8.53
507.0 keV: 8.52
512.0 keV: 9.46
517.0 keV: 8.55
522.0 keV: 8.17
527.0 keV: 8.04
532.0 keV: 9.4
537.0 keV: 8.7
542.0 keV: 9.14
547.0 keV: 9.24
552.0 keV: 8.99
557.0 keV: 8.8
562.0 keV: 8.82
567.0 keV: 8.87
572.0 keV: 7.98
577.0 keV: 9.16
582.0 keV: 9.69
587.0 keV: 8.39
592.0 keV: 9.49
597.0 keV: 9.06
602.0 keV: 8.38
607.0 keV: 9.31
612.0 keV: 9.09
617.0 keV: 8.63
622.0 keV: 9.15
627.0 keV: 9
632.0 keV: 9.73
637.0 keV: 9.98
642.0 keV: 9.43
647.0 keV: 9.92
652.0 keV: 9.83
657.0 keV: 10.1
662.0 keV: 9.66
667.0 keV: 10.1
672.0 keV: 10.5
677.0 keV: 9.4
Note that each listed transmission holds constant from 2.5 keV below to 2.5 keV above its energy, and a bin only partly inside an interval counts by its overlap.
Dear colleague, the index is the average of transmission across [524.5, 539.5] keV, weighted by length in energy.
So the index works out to 8.71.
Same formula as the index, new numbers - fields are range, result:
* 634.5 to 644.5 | 9.71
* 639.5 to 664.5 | 9.79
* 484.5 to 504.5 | 8.88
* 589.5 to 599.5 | 9.28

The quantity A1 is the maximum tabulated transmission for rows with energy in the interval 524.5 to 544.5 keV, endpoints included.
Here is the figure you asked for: 9.4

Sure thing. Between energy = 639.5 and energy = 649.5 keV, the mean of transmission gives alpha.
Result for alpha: 9.68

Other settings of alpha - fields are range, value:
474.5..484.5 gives 8.2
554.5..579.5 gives 8.73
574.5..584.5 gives 9.43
